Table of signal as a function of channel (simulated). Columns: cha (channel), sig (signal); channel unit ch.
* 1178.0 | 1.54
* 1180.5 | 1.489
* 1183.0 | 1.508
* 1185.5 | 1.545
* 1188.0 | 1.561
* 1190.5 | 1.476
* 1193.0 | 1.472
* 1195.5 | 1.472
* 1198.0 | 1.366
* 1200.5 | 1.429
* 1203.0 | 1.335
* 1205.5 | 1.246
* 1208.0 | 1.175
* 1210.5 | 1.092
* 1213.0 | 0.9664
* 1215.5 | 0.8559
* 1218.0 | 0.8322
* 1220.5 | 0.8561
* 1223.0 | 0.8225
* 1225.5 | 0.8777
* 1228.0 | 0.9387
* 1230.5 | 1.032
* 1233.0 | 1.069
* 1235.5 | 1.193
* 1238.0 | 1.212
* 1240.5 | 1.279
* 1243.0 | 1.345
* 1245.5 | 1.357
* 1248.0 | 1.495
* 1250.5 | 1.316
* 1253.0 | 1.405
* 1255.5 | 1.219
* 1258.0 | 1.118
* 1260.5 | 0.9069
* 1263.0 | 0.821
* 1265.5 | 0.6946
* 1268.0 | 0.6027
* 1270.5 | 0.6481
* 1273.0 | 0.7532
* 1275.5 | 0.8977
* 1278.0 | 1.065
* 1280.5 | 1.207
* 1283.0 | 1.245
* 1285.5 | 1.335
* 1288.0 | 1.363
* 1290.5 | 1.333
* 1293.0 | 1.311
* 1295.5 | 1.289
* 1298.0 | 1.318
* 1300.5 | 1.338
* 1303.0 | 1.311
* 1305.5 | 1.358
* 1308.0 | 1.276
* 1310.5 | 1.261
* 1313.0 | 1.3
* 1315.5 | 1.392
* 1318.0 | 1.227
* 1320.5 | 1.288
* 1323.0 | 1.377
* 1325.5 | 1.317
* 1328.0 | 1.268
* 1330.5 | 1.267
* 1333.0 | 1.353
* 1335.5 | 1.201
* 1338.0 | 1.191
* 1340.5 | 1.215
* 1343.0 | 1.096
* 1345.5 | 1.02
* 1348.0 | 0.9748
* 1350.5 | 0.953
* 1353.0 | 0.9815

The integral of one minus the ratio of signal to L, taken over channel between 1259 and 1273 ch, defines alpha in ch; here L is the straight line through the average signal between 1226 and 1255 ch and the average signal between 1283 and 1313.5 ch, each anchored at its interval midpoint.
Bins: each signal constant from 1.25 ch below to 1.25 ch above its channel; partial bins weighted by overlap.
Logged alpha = 5.8 ch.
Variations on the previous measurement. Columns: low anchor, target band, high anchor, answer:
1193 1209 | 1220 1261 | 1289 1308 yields 5.65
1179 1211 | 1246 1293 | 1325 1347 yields 7.63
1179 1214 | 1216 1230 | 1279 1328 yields 4.97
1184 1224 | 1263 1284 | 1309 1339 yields 6.33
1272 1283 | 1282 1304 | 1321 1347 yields -4.97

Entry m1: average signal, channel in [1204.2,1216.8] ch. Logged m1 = 1.07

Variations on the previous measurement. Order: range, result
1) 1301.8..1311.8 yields 1.3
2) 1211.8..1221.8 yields 0.877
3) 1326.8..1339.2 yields 1.26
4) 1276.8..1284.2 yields 1.17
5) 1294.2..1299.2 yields 1.3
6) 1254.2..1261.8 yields 1.08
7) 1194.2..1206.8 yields 1.37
